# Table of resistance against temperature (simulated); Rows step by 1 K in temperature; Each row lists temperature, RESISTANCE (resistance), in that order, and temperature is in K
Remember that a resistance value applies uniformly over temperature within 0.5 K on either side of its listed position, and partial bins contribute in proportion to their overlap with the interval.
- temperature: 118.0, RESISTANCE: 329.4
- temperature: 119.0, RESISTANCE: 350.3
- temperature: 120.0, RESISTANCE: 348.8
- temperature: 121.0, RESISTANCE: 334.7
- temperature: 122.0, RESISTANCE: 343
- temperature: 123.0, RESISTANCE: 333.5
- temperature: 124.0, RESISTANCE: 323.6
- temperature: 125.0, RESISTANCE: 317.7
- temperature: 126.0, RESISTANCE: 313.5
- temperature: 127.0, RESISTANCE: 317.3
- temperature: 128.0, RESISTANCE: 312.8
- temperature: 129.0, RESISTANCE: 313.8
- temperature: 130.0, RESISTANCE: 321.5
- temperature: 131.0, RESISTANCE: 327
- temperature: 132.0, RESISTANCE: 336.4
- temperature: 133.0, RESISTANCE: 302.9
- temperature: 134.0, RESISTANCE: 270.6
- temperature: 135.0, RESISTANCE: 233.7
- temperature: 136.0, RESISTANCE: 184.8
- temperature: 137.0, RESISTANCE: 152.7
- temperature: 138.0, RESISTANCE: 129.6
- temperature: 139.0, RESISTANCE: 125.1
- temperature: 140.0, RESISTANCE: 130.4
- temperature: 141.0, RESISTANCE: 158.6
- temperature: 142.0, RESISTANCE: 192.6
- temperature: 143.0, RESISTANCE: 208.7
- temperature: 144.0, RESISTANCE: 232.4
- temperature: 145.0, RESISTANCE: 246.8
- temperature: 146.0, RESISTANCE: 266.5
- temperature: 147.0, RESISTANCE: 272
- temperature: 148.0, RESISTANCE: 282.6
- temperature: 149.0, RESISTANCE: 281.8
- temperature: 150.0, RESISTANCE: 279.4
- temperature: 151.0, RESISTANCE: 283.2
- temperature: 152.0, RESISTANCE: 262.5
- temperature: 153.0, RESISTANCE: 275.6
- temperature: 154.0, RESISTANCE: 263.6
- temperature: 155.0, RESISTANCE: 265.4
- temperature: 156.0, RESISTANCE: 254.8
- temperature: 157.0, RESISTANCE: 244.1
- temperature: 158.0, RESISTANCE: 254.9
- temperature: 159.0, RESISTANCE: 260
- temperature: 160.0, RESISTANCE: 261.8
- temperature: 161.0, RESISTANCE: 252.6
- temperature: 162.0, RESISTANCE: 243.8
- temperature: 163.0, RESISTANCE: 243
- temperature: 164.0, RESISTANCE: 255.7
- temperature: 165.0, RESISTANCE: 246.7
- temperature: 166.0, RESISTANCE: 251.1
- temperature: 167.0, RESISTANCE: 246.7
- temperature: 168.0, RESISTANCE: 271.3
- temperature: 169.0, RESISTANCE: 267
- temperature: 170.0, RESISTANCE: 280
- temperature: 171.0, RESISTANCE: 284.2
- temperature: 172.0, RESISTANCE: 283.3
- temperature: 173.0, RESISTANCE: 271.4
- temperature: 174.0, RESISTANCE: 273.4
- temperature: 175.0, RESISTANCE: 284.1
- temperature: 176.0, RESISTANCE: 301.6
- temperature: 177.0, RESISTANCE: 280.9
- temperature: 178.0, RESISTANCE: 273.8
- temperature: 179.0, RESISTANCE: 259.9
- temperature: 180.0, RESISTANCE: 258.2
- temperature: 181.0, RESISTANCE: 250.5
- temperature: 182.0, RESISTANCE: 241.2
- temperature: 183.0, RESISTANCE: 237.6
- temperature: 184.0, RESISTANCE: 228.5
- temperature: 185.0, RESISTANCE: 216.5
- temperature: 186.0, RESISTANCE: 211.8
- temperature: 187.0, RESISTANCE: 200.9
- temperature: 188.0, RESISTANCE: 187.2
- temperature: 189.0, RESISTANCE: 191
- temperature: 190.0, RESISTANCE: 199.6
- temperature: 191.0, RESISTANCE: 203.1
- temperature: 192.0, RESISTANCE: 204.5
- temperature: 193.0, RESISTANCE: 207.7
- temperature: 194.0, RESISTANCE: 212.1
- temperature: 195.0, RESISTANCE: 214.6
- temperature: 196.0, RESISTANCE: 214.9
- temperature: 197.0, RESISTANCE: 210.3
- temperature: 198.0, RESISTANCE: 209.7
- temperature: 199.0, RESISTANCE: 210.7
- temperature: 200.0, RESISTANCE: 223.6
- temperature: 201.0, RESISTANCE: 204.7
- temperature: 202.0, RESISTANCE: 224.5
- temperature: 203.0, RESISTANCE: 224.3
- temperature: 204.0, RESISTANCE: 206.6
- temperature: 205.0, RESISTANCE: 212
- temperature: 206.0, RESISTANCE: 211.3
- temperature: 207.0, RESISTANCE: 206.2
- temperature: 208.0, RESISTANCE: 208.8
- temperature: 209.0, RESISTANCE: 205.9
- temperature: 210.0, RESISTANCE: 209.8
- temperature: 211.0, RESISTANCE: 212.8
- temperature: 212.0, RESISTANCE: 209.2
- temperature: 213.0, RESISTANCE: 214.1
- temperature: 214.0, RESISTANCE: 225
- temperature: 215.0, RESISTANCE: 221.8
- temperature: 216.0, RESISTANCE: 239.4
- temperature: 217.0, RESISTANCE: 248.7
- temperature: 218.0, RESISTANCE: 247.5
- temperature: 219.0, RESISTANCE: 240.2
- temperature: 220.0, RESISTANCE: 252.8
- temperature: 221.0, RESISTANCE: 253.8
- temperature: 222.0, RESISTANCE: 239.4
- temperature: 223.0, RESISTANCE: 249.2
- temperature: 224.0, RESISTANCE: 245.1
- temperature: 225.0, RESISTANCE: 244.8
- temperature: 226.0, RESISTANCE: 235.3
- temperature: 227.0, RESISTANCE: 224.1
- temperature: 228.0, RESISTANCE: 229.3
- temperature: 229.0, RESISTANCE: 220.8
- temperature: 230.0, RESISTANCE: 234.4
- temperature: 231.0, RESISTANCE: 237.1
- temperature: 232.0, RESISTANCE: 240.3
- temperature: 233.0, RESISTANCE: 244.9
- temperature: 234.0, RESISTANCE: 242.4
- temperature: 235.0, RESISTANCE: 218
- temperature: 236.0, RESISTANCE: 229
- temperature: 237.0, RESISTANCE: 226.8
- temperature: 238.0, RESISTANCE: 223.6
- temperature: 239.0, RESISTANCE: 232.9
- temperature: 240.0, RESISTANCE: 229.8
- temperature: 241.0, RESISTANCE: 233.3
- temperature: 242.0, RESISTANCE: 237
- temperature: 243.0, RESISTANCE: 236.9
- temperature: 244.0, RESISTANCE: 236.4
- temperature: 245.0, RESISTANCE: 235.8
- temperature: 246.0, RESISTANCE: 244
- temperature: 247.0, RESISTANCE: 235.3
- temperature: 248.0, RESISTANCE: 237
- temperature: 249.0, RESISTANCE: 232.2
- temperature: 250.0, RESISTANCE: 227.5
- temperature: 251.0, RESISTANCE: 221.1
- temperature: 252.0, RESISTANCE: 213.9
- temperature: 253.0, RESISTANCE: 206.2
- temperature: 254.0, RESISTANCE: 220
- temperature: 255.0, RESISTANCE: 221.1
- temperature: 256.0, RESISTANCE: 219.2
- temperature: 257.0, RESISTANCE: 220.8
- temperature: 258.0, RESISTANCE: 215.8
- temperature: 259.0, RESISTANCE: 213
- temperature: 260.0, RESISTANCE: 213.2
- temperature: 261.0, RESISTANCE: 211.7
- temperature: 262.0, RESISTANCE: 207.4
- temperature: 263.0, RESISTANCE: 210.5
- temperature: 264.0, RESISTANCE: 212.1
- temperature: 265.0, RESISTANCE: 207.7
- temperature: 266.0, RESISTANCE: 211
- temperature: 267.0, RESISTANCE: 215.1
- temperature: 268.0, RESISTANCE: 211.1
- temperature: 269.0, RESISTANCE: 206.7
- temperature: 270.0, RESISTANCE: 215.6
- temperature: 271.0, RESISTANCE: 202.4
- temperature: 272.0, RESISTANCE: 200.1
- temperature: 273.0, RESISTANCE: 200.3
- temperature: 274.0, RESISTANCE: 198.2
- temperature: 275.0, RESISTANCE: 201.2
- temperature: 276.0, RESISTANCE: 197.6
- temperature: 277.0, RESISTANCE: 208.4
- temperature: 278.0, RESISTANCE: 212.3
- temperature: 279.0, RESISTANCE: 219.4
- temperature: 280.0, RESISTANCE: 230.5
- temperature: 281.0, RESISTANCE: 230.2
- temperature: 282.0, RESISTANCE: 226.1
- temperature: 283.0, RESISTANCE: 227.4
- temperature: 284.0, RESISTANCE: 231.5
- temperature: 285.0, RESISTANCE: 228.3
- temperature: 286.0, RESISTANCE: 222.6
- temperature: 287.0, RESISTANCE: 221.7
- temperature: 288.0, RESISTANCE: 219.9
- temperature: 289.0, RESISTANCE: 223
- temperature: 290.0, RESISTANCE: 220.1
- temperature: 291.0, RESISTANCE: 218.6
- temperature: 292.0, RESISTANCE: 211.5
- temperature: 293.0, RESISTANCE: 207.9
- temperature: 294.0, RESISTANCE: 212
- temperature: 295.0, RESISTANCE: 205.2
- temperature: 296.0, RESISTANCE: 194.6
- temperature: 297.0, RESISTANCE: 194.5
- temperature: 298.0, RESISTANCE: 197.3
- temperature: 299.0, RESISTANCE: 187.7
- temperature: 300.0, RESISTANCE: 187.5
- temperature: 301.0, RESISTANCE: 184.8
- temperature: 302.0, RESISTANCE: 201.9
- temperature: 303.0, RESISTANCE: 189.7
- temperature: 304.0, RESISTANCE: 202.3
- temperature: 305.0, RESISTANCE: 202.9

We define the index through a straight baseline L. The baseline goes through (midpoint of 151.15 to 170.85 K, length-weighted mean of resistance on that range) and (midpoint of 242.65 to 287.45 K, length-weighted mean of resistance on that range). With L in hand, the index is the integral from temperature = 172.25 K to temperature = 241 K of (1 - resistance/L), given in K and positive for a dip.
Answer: 3.17 K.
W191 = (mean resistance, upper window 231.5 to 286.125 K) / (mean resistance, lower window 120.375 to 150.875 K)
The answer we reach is 0.84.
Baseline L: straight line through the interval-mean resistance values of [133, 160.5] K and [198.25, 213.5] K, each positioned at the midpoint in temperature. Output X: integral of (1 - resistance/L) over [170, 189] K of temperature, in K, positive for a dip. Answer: -2.5 K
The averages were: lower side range 234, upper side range 212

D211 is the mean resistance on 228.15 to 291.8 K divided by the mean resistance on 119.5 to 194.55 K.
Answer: 0.87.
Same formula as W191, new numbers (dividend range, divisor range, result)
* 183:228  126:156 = 0.88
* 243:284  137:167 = 0.91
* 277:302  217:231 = 0.89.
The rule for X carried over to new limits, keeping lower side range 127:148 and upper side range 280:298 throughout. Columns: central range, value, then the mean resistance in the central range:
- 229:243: -0.5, 233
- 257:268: 0.4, 212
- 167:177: -1.9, 278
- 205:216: 0.7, 214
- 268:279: 0.7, 205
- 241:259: -0.3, 227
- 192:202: 0.8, 212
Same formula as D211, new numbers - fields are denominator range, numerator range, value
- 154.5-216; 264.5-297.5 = 0.91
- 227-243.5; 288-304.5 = 0.87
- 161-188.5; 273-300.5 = 0.84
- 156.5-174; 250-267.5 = 0.82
